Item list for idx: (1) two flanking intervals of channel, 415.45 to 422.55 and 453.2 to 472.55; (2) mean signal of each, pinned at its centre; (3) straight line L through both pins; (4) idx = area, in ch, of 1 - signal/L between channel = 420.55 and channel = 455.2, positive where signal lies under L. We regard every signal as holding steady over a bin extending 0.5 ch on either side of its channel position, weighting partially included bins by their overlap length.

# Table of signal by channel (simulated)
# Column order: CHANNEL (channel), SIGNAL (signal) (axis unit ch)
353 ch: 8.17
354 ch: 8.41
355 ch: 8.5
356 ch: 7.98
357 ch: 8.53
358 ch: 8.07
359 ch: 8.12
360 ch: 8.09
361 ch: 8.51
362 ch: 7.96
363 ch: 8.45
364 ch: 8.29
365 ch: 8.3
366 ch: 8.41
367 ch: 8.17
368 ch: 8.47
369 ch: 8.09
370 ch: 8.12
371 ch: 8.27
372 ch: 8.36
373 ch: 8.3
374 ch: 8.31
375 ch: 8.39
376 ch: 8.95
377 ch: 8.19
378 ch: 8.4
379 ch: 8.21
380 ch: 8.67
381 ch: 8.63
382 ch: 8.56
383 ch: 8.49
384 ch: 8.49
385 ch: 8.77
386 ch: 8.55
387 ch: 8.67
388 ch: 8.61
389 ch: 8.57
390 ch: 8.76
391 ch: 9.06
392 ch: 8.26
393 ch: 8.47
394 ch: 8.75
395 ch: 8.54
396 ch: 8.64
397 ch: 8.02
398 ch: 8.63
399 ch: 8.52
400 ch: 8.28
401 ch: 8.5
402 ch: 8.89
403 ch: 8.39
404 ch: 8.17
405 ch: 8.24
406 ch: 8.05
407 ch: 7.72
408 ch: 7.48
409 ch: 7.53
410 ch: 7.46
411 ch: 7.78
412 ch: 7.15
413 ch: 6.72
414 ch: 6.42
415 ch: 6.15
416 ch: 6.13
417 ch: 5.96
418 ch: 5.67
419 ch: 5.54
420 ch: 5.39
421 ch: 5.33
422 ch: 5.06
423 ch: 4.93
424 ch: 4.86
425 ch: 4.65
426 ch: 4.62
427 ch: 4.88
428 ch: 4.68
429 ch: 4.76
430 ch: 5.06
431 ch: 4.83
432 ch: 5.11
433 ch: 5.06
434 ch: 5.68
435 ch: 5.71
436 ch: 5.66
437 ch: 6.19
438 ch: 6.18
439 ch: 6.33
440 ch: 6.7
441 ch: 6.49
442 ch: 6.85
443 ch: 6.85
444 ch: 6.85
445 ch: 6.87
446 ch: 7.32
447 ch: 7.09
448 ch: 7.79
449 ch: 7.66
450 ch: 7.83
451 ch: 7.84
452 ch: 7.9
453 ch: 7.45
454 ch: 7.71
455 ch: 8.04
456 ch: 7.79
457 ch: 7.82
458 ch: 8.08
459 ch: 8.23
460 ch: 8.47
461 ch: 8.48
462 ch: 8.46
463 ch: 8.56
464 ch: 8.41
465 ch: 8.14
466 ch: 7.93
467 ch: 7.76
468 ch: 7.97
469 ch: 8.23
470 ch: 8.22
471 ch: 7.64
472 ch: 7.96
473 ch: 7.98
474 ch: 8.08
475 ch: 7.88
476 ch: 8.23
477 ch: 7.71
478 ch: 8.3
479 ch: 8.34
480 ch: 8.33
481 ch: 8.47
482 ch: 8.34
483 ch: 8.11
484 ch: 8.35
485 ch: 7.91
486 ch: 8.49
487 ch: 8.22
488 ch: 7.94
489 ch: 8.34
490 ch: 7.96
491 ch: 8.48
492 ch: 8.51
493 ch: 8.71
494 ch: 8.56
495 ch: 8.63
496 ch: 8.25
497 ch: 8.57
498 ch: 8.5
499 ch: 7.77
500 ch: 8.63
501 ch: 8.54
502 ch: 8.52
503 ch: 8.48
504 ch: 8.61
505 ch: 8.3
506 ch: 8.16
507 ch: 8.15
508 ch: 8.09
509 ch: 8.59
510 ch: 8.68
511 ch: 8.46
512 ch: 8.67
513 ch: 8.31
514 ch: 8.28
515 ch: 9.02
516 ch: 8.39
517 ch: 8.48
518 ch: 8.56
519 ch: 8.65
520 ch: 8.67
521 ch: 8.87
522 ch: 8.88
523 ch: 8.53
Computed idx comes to 2.8 ch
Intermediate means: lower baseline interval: 5.58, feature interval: 6.18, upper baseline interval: 8.09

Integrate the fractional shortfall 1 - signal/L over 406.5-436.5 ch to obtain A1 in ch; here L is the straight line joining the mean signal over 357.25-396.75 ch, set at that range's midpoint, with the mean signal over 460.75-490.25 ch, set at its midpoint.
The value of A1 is 9.07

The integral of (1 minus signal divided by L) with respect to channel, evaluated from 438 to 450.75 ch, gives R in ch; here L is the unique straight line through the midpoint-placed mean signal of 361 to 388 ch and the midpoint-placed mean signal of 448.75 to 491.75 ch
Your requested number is 1.8 ch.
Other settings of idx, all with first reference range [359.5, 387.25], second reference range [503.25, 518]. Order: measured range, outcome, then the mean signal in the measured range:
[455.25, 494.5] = 1.1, 8.19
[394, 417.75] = 2.0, 7.71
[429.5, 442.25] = 3.9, 5.81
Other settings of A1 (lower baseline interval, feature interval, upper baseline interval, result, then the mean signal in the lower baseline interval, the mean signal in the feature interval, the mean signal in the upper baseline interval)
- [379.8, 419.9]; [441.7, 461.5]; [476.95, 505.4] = 1.24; 7.92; 7.65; 8.35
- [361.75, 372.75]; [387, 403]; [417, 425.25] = -4.45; 8.27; 8.56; 5.24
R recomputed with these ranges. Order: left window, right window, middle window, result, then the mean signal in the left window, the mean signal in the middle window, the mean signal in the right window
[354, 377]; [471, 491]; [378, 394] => -0.6 ch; 8.3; 8.58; 8.15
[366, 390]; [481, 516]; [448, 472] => 1.1 ch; 8.45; 8.02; 8.39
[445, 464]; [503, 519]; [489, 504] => -0.2 ch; 7.9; 8.44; 8.46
